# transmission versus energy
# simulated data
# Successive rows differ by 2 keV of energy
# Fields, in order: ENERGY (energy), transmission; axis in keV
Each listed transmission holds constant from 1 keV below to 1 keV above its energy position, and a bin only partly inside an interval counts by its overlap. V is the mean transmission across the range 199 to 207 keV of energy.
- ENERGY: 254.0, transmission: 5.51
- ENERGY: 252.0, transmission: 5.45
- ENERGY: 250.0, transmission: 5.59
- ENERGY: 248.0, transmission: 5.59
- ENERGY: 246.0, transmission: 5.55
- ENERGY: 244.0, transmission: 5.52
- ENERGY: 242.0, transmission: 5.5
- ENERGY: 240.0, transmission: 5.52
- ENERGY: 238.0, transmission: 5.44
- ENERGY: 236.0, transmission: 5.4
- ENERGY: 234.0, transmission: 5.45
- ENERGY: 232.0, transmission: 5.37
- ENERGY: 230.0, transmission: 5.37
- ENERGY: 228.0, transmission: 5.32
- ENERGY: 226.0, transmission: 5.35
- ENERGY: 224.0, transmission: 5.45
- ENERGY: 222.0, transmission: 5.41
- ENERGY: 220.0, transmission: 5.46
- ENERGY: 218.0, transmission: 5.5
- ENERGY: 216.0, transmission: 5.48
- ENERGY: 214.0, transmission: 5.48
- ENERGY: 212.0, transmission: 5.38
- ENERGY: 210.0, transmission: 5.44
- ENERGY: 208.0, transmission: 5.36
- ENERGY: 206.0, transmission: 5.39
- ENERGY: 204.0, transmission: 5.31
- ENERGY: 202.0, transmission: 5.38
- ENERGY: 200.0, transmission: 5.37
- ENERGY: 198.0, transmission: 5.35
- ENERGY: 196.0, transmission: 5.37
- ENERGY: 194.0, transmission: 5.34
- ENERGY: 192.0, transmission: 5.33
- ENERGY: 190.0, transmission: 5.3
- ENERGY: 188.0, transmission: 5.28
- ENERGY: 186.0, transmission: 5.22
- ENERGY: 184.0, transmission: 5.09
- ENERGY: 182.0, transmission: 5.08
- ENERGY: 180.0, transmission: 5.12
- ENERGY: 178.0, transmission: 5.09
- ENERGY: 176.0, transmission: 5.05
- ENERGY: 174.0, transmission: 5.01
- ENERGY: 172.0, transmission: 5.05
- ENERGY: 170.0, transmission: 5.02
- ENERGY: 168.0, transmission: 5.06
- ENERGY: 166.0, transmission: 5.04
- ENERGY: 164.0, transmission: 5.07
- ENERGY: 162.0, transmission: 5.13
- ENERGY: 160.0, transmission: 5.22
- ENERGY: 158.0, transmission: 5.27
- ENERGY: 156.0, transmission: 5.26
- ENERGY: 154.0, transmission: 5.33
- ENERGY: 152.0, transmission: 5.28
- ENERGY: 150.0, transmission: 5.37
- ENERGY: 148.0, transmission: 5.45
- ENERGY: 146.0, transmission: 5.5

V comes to 5.36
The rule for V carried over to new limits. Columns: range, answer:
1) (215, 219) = 5.49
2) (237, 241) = 5.48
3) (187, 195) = 5.31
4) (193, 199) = 5.35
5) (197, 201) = 5.36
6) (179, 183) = 5.1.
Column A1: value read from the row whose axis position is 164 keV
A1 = 5.07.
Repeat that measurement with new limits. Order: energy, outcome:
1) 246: 5.55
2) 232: 5.37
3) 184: 5.09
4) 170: 5.02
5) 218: 5.5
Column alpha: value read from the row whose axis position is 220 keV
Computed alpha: 5.46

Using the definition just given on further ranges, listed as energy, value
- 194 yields 5.34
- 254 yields 5.51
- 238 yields 5.44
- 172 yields 5.05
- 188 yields 5.28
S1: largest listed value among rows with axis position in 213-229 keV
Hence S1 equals 5.5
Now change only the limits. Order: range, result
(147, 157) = 5.45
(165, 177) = 5.06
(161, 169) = 5.13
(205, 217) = 5.48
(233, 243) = 5.52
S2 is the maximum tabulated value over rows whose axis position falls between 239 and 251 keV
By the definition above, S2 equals 5.59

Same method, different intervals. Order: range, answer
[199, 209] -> 5.39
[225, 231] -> 5.37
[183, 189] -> 5.28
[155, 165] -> 5.27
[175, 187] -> 5.22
